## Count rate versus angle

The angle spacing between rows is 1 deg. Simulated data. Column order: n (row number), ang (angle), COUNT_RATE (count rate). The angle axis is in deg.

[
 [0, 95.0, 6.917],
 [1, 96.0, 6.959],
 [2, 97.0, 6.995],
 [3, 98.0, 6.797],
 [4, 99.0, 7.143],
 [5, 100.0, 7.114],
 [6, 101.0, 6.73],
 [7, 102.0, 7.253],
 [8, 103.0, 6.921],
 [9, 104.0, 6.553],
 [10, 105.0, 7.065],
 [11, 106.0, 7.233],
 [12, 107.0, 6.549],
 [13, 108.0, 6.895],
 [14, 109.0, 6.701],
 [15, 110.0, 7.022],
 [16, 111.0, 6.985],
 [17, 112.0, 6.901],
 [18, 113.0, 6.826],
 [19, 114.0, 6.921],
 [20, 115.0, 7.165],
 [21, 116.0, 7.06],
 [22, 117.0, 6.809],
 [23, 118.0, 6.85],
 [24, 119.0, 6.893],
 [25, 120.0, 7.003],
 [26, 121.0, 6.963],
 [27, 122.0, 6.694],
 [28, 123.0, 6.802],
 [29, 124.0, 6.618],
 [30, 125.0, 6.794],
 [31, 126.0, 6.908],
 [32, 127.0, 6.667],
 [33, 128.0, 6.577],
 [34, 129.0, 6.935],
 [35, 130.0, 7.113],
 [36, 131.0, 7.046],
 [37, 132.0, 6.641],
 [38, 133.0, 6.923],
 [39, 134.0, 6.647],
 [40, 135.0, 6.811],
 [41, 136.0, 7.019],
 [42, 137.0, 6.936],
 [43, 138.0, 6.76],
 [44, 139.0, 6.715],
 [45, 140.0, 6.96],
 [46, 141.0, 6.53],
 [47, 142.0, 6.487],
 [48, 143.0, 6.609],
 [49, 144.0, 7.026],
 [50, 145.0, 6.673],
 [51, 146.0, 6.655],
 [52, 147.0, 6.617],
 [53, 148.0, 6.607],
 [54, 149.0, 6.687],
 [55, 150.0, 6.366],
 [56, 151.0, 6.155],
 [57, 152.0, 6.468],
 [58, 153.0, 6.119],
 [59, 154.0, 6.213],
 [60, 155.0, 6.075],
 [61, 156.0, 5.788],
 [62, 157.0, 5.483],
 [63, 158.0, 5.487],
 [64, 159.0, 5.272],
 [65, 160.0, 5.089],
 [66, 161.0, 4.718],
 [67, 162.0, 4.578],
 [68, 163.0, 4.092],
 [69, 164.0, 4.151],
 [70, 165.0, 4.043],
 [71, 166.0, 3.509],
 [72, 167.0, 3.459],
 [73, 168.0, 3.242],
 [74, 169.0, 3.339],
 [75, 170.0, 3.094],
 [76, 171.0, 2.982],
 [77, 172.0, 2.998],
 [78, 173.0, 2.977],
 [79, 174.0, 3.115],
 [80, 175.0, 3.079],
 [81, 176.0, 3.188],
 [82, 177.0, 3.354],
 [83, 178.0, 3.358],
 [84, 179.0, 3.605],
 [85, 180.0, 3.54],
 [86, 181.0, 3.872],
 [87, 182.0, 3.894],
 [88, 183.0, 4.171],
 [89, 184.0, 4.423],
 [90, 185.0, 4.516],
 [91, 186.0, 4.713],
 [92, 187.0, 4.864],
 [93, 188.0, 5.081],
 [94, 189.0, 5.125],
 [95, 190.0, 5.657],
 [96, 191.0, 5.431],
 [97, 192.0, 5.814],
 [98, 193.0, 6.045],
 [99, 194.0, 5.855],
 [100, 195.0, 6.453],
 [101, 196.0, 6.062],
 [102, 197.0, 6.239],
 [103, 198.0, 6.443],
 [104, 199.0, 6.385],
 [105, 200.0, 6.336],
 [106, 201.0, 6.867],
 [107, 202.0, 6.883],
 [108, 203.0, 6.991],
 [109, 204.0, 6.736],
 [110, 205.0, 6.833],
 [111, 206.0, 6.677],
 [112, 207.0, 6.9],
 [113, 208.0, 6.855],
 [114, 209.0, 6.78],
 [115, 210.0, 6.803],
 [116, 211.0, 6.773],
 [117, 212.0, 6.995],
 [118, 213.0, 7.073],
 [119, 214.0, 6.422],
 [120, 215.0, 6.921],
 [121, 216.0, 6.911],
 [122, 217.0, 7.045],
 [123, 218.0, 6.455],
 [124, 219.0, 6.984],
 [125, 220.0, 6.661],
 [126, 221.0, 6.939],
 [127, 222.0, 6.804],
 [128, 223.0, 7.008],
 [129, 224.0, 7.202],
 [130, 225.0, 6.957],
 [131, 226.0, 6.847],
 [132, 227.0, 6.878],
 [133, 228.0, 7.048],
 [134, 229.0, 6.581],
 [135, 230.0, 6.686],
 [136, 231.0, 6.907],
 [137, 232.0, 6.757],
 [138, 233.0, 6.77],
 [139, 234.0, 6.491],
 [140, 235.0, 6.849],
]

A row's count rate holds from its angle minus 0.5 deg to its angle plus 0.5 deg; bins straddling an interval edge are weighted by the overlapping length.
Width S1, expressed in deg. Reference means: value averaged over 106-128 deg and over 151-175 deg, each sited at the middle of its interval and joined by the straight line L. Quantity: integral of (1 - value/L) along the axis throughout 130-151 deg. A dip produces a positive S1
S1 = -4.2 deg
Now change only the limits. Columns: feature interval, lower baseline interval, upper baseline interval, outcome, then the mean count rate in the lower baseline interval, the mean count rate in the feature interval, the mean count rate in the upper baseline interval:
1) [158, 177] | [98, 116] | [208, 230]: 8.7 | 6.94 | 3.76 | 6.86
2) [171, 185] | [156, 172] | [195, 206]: 4.4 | 4.18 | 3.52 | 6.58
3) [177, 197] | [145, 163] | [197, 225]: 4.9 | 5.88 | 4.86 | 6.8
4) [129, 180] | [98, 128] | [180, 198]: 5.9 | 6.89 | 5.34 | 5.18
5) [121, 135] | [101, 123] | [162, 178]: -2.1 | 6.91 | 6.8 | 3.41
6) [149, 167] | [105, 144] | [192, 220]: 4.0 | 6.85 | 5.26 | 6.64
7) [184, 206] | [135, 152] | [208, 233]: 2.7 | 6.67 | 5.95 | 6.85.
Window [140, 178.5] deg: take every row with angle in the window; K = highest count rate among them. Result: 7.026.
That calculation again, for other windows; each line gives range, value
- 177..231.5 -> 7.202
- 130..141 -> 7.113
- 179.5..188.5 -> 5.081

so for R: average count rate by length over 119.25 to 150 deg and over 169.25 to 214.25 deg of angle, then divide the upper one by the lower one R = 0.8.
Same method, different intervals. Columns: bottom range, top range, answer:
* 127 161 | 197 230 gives 1.06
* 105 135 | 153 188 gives 0.61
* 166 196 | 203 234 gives 1.63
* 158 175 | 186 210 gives 1.63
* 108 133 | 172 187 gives 0.54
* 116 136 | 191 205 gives 0.93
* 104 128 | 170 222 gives 0.81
